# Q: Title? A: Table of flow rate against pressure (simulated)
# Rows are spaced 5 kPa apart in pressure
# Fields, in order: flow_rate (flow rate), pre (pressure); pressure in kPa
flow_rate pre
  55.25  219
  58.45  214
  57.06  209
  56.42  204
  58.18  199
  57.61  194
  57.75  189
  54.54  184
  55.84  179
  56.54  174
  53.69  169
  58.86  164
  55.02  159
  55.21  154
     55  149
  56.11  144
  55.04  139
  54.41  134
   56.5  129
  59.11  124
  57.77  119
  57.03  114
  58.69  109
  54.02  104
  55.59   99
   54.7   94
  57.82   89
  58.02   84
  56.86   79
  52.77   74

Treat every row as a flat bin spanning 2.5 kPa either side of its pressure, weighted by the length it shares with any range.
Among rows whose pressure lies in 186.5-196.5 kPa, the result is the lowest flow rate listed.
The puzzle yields 57.61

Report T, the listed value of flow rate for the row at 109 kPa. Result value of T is 58.69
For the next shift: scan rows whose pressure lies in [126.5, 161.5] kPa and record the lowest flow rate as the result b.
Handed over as 54.41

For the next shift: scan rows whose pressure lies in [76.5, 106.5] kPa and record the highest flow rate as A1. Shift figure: 58.02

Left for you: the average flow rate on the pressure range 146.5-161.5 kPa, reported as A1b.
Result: 55.1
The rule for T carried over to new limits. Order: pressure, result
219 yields 55.25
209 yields 57.06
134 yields 54.41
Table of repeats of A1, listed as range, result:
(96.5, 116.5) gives 58.69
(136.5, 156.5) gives 56.11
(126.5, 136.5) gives 56.5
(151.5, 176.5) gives 58.86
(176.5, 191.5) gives 57.75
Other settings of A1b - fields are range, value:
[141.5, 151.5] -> 55.6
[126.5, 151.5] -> 55.4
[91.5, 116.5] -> 56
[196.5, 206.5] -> 57.3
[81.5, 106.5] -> 56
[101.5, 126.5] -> 57.3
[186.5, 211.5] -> 57.4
